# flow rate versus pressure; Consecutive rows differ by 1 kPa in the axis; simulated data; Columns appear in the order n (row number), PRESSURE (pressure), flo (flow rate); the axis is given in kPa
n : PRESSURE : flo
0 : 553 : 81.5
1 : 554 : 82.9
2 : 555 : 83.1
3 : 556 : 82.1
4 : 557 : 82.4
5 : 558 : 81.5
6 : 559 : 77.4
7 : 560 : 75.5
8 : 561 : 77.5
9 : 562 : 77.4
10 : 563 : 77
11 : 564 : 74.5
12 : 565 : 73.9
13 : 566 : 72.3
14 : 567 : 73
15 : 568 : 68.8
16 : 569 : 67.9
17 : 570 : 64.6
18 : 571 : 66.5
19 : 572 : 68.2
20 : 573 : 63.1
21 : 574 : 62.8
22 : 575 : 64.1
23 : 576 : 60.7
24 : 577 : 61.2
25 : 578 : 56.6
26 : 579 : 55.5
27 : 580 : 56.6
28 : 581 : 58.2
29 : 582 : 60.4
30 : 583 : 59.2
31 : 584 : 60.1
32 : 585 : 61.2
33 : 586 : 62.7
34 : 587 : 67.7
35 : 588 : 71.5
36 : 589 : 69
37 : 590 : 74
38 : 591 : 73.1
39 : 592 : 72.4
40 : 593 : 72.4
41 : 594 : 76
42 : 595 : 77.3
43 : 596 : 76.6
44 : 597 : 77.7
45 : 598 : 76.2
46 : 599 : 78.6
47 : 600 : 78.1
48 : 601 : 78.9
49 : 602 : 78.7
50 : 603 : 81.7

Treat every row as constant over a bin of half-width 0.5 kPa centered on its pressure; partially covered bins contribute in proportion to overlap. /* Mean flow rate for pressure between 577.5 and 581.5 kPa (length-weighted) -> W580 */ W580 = 56.7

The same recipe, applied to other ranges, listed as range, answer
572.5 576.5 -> 62.7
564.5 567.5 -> 73.1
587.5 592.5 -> 72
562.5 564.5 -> 75.8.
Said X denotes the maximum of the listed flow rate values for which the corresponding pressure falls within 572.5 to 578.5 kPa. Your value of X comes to 64.1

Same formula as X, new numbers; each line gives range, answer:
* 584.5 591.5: 74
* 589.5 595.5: 77.3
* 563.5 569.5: 74.5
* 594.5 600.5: 78.6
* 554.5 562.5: 83.1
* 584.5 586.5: 62.7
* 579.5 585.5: 61.2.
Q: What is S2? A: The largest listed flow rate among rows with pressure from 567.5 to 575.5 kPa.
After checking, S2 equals 68.8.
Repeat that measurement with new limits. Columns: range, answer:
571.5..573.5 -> 68.2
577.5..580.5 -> 56.6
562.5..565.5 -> 77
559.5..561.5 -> 77.5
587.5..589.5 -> 71.5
